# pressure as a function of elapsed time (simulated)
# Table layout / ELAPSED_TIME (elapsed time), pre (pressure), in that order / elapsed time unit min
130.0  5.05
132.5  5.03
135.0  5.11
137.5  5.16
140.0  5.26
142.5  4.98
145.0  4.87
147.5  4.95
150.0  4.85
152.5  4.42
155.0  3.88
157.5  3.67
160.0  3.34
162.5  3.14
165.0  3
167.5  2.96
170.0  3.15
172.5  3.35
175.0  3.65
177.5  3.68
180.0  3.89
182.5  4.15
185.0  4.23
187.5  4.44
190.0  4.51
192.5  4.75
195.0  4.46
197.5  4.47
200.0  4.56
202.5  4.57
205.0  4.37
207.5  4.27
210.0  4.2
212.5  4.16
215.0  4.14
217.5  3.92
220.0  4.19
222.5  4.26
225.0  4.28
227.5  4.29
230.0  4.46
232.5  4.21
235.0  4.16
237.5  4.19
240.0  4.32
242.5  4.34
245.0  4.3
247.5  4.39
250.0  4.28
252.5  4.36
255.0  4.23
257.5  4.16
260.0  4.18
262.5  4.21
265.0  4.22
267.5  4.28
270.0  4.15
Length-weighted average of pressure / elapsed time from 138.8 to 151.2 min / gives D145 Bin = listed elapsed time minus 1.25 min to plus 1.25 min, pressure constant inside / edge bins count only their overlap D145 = 4.98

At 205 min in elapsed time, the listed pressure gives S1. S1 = 4.37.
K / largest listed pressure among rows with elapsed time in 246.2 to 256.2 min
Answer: 4.39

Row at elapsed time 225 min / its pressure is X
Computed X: 4.28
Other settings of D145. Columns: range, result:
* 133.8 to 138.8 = 5.14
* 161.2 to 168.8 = 3.04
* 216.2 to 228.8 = 4.19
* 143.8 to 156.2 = 4.6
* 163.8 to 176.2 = 3.22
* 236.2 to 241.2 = 4.25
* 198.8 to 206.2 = 4.5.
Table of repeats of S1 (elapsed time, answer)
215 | 4.14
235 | 4.16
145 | 4.87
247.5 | 4.39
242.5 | 4.34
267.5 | 4.28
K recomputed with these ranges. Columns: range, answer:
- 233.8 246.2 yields 4.34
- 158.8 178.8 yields 3.68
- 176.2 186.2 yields 4.23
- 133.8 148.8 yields 5.26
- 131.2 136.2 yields 5.11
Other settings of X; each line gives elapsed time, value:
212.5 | 4.16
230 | 4.46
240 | 4.32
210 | 4.2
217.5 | 3.92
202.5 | 4.57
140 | 5.26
